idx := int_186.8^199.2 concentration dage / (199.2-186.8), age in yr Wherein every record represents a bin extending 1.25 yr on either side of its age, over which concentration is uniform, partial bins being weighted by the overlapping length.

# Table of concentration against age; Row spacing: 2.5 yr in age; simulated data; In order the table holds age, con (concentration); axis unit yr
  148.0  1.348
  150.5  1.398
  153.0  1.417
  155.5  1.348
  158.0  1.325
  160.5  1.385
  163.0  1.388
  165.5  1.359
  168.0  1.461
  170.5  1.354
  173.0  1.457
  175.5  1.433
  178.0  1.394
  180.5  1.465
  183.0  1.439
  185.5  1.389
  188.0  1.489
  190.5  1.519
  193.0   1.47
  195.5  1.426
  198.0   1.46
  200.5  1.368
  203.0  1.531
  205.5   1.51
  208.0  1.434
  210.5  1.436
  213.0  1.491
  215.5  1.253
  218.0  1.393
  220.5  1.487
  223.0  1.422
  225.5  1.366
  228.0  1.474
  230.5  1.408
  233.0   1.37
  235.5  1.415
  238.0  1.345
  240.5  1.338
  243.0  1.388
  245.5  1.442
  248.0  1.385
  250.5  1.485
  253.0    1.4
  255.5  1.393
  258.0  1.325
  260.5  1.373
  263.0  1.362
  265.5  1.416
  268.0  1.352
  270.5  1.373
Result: 1.47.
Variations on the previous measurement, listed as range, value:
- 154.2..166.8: 1.36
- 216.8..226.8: 1.42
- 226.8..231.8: 1.44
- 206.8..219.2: 1.4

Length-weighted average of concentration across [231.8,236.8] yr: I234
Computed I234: 1.39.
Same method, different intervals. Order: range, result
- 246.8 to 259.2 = 1.4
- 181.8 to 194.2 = 1.46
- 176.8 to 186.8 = 1.42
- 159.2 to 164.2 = 1.39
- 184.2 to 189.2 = 1.44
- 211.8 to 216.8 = 1.37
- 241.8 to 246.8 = 1.41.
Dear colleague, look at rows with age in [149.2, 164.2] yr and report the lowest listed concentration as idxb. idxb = 1.325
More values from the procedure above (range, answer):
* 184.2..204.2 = 1.368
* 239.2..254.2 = 1.338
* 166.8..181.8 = 1.354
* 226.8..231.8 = 1.408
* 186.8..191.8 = 1.489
